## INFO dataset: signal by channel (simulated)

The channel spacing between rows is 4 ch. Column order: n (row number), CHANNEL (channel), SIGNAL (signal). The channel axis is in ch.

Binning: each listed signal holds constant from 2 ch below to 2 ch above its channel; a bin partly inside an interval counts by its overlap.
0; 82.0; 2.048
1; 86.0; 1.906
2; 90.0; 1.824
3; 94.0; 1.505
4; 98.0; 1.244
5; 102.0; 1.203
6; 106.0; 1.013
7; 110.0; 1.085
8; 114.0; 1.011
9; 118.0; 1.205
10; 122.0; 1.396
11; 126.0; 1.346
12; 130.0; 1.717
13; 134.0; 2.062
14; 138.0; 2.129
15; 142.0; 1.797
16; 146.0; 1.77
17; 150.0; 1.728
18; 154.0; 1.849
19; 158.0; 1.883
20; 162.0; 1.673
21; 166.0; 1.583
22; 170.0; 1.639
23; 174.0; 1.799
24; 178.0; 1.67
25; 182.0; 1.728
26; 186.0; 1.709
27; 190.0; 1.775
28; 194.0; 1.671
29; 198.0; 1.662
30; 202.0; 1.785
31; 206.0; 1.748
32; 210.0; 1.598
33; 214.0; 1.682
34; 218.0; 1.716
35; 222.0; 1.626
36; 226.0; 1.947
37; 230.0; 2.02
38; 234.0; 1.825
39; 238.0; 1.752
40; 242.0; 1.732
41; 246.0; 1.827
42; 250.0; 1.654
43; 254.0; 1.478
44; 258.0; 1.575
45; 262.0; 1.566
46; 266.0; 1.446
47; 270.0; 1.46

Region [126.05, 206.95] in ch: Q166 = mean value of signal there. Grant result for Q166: 1.76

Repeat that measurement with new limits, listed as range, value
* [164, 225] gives 1.7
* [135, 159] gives 1.87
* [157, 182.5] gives 1.7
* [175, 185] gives 1.71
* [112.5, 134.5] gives 1.42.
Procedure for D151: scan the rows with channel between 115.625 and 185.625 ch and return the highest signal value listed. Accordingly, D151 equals 2.129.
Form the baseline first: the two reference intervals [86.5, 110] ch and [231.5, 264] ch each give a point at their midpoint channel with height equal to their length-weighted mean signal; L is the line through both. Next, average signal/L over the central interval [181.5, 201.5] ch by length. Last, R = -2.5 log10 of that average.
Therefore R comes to -0.10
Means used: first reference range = 1.37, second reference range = 1.68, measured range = 1.71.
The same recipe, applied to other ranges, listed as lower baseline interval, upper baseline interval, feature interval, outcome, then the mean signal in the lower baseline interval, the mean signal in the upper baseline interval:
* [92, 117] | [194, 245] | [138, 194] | -0.18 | 1.18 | 1.76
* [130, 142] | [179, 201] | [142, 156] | 0.08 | 1.98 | 1.71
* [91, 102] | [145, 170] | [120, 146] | -0.09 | 1.38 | 1.74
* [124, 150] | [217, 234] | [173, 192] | 0.05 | 1.8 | 1.83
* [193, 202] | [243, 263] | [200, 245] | -0.07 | 1.69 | 1.63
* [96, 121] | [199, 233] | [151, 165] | -0.24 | 1.14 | 1.76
